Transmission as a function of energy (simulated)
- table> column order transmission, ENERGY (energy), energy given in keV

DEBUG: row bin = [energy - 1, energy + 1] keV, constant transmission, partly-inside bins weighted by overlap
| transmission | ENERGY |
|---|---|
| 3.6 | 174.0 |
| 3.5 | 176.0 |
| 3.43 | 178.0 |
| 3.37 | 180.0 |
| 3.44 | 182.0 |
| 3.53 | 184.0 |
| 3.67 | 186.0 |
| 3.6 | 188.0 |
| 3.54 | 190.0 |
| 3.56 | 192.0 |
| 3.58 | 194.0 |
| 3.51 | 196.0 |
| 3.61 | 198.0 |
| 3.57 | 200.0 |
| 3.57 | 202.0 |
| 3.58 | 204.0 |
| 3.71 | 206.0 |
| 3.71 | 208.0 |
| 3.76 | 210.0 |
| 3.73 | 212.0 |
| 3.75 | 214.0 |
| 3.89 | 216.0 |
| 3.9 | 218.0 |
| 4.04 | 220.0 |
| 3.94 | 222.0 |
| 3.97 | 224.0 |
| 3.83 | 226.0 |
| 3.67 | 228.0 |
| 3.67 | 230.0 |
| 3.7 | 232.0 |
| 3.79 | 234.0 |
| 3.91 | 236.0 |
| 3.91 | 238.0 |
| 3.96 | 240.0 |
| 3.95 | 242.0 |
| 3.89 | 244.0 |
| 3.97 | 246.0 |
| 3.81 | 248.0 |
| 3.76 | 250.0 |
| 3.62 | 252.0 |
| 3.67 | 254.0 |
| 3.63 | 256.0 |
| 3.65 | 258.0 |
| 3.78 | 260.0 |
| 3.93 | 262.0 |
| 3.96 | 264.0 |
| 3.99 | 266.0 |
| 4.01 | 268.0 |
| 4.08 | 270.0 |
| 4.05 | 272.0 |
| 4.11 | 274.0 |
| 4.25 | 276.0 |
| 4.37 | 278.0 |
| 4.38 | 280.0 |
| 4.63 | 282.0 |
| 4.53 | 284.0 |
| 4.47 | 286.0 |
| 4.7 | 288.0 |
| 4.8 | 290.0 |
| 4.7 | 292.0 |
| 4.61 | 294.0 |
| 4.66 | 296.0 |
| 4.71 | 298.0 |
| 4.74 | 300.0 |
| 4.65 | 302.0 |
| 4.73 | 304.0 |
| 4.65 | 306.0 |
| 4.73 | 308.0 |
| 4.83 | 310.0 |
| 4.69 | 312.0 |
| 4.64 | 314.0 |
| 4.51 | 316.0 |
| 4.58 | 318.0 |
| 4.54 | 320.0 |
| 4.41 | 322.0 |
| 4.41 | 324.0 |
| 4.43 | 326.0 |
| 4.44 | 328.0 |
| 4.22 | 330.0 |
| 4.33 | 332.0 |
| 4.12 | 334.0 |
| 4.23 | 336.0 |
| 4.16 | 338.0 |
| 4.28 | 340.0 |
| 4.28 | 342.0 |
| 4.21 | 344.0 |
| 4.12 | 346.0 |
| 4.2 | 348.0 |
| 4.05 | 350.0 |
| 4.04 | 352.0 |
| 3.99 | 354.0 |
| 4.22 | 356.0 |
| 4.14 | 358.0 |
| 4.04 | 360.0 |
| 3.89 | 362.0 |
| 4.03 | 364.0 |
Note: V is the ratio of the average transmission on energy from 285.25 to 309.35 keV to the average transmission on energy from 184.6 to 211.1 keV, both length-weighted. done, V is 1.3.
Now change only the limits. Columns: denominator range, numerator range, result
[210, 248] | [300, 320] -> 1.21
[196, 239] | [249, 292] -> 1.10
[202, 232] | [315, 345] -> 1.15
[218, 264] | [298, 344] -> 1.17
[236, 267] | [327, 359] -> 1.09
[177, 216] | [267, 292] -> 1.22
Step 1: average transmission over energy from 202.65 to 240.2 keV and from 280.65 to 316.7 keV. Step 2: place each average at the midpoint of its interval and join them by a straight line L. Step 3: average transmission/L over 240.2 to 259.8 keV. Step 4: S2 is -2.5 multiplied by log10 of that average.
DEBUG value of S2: 0.09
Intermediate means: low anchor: 3.81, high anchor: 4.66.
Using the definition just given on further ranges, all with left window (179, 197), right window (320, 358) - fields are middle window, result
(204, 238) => -0.03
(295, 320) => -0.14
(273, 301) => -0.14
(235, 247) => -0.04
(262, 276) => -0.04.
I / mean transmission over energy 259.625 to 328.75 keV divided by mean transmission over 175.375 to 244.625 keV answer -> 1.20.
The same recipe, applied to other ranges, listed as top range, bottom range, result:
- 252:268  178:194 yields 1.08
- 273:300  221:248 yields 1.18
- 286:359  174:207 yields 1.25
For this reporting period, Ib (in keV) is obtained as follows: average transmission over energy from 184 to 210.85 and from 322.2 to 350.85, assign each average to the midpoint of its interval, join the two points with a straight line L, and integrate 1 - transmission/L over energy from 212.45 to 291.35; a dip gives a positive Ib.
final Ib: -2.75 keV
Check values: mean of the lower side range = 3.61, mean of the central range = 4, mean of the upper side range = 4.25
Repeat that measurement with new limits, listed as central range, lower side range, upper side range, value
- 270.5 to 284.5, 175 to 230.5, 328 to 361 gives -1.4 keV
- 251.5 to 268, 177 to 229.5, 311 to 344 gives 0.8 keV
